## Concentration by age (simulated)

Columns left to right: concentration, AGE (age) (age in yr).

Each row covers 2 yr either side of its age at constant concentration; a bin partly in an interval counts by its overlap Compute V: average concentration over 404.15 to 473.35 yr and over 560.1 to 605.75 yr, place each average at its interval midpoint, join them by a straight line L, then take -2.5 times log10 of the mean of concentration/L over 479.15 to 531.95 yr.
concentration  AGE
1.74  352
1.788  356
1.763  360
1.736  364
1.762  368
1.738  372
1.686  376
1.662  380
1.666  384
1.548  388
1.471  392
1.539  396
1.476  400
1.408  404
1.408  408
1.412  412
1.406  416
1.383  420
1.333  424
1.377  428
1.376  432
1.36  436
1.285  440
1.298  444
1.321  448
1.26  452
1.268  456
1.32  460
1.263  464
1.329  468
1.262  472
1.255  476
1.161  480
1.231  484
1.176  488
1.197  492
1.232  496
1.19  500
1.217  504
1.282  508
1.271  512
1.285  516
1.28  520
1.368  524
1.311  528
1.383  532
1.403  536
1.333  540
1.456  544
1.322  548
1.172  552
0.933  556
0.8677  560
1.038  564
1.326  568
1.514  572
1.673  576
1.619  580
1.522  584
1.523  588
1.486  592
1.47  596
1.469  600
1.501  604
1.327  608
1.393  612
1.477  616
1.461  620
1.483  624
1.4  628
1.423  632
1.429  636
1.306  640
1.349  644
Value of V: 0.11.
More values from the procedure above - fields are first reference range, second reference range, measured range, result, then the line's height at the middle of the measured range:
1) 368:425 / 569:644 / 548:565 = 0.38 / 1.48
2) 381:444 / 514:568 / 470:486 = 0.09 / 1.34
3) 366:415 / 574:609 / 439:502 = 0.23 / 1.54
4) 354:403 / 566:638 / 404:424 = 0.16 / 1.62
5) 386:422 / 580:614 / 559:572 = 0.25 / 1.47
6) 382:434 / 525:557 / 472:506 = 0.13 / 1.36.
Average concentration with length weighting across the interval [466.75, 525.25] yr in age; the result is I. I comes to 1.25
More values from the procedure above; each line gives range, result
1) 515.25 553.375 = 1.34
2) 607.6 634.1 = 1.43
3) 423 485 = 1.29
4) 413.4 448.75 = 1.35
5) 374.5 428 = 1.49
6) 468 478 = 1.27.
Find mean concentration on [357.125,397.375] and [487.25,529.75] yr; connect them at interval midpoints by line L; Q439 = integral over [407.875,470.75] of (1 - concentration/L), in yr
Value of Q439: 5.8 yr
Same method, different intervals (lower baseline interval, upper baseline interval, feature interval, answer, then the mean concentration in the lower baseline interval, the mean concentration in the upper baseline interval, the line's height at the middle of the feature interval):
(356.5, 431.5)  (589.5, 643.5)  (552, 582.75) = 3.7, 1.54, 1.43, 1.46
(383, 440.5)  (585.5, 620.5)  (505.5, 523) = 2.0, 1.43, 1.46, 1.44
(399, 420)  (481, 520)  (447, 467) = 0.5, 1.42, 1.23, 1.32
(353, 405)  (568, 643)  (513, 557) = 6.3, 1.64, 1.47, 1.52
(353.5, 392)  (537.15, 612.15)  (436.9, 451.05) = 2.5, 1.69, 1.37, 1.58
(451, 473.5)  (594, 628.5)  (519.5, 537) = 0.1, 1.29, 1.44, 1.36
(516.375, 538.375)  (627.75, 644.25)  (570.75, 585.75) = -2.5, 1.34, 1.38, 1.36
